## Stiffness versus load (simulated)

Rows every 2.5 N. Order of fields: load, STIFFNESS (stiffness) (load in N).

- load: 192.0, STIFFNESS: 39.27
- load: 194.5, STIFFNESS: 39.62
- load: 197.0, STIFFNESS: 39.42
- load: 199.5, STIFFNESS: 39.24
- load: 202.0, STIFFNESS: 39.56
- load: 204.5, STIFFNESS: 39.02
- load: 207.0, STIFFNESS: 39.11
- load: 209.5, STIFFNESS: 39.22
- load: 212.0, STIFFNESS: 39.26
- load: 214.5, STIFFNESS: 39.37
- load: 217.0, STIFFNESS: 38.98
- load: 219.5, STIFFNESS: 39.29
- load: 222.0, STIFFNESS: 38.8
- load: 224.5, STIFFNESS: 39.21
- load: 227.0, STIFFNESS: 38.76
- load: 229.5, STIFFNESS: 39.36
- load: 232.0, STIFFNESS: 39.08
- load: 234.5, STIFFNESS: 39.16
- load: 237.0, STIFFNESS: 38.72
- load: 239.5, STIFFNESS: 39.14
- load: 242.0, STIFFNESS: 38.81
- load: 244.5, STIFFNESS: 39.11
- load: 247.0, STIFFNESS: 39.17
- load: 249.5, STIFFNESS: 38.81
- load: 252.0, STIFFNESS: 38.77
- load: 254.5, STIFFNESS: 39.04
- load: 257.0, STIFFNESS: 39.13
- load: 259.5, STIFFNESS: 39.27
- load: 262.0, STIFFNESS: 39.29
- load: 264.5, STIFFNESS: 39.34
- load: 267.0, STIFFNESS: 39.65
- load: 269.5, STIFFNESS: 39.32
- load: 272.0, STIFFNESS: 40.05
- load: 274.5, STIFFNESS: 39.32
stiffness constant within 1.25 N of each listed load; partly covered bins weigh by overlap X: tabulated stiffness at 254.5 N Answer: 39.04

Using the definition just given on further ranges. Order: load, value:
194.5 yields 39.62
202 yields 39.56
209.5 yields 39.22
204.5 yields 39.02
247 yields 39.17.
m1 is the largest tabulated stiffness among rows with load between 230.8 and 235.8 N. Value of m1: 39.16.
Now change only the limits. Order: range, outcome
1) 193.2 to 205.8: 39.62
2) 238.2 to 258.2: 39.17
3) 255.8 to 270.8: 39.65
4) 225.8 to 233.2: 39.36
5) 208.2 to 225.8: 39.37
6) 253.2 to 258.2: 39.13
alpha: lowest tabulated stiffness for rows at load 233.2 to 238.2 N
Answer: 38.72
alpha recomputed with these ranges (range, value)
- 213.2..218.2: 38.98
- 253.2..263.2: 39.04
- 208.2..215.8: 39.22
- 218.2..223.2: 38.8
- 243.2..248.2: 39.11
